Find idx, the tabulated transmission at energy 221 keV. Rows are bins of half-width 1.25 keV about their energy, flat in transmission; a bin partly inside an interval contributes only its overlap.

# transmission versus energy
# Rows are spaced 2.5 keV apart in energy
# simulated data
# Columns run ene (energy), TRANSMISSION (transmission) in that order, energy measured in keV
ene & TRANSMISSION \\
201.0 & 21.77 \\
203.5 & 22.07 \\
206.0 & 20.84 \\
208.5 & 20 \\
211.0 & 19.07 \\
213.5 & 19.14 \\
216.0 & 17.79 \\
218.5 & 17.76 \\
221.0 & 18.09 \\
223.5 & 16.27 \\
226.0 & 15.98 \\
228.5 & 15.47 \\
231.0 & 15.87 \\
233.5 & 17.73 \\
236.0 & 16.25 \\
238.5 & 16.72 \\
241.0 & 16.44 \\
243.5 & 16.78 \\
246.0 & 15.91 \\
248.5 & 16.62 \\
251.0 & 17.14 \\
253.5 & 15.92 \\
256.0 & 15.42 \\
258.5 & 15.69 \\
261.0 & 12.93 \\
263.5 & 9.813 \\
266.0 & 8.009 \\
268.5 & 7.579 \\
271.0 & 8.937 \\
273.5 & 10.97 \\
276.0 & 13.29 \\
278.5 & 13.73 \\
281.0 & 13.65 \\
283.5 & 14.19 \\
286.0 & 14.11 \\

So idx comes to 18.09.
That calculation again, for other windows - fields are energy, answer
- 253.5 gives 15.92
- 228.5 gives 15.47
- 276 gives 13.29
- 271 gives 8.937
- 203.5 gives 22.07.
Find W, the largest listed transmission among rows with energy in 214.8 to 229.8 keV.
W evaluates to 18.09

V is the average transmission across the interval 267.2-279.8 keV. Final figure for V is 10.9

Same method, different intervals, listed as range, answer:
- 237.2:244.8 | 16.6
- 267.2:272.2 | 8.25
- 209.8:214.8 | 19.1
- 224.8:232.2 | 15.8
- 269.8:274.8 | 10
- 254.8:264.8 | 13.4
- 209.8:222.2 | 18.4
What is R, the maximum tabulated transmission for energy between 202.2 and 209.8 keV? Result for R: 22.07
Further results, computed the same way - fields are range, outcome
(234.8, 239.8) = 16.72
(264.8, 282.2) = 13.73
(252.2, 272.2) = 15.92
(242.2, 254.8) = 17.14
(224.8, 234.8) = 17.73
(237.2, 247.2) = 16.78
